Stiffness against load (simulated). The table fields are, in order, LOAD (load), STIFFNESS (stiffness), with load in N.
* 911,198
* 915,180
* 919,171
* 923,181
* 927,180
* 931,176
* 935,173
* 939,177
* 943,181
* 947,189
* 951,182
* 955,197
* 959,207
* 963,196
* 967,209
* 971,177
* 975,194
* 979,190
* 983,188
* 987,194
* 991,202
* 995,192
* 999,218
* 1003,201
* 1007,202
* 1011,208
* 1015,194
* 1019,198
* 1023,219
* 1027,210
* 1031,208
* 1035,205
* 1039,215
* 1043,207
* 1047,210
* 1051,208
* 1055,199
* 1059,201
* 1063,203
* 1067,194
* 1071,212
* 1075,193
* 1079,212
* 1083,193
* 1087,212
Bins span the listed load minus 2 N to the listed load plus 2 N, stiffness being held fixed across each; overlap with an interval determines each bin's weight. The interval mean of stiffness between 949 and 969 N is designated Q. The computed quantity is 198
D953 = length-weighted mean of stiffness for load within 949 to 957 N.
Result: 190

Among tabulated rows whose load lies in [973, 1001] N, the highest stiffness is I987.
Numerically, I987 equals 218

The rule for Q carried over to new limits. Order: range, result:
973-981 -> 192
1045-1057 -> 206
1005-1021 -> 200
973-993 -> 194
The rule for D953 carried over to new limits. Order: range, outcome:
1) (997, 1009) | 207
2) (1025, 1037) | 208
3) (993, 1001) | 205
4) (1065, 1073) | 203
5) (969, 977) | 186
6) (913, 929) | 178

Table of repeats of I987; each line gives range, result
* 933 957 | 197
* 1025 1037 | 210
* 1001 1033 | 219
